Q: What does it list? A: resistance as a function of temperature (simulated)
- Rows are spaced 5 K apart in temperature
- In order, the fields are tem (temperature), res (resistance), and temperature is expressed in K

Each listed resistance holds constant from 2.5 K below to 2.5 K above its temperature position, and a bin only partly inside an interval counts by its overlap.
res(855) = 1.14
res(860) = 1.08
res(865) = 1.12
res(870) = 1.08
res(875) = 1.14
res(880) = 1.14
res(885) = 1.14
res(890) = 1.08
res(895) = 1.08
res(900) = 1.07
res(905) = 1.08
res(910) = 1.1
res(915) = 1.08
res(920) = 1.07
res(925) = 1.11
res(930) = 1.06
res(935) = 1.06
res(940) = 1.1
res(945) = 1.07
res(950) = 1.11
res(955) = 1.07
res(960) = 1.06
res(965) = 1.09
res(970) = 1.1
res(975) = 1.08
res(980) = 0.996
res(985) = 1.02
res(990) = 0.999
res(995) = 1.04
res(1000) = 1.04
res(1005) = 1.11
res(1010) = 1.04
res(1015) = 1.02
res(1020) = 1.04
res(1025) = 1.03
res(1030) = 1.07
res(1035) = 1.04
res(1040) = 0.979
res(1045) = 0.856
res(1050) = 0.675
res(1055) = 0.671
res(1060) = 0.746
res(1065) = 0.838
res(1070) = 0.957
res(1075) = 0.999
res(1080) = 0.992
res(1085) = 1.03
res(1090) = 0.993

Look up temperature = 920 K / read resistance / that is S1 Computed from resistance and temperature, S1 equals 1.07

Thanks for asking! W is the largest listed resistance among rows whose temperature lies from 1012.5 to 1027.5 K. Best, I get 1.04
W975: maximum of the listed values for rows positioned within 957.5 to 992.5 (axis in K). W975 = 1.1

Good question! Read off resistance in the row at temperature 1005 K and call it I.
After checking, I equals 1.11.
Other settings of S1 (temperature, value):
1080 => 0.992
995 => 1.04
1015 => 1.02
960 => 1.06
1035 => 1.04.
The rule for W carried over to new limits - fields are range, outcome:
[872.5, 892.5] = 1.14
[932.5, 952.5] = 1.11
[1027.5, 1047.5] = 1.07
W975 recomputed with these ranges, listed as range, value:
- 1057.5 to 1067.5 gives 0.838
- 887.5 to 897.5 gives 1.08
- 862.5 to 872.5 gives 1.12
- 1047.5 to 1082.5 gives 0.999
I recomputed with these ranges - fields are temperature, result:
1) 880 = 1.14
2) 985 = 1.02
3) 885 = 1.14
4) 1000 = 1.04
